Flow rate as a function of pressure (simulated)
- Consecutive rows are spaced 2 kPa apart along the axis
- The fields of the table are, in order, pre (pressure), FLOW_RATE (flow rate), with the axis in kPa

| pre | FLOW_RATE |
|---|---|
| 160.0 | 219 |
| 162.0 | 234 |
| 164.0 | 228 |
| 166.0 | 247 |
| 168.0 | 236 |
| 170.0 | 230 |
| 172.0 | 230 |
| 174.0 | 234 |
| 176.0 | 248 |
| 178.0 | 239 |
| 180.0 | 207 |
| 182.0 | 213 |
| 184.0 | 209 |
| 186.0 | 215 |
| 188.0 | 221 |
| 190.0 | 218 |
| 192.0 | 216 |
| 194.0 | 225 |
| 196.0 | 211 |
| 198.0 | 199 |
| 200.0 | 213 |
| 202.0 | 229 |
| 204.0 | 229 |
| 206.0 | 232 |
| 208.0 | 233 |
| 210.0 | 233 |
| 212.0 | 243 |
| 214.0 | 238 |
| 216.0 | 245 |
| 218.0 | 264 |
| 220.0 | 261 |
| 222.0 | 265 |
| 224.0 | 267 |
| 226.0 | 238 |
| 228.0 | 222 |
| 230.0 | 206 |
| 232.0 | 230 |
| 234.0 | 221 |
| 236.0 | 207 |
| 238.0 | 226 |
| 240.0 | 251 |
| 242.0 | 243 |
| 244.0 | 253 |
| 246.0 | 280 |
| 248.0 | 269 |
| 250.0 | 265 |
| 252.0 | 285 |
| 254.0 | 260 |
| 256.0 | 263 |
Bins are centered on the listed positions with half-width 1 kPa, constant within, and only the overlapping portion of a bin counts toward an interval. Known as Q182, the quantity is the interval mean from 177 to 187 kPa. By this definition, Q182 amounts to 217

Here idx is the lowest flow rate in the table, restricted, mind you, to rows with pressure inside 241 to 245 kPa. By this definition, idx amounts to 243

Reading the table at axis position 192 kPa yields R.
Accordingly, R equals 216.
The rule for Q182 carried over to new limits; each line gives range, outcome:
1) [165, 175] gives 235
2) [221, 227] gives 257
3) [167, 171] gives 233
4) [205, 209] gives 232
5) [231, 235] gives 226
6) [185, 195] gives 219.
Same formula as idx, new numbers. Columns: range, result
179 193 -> 207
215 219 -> 245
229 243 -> 206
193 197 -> 211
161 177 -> 228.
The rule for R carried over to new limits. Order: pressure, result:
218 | 264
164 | 228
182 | 213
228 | 222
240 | 251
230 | 206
